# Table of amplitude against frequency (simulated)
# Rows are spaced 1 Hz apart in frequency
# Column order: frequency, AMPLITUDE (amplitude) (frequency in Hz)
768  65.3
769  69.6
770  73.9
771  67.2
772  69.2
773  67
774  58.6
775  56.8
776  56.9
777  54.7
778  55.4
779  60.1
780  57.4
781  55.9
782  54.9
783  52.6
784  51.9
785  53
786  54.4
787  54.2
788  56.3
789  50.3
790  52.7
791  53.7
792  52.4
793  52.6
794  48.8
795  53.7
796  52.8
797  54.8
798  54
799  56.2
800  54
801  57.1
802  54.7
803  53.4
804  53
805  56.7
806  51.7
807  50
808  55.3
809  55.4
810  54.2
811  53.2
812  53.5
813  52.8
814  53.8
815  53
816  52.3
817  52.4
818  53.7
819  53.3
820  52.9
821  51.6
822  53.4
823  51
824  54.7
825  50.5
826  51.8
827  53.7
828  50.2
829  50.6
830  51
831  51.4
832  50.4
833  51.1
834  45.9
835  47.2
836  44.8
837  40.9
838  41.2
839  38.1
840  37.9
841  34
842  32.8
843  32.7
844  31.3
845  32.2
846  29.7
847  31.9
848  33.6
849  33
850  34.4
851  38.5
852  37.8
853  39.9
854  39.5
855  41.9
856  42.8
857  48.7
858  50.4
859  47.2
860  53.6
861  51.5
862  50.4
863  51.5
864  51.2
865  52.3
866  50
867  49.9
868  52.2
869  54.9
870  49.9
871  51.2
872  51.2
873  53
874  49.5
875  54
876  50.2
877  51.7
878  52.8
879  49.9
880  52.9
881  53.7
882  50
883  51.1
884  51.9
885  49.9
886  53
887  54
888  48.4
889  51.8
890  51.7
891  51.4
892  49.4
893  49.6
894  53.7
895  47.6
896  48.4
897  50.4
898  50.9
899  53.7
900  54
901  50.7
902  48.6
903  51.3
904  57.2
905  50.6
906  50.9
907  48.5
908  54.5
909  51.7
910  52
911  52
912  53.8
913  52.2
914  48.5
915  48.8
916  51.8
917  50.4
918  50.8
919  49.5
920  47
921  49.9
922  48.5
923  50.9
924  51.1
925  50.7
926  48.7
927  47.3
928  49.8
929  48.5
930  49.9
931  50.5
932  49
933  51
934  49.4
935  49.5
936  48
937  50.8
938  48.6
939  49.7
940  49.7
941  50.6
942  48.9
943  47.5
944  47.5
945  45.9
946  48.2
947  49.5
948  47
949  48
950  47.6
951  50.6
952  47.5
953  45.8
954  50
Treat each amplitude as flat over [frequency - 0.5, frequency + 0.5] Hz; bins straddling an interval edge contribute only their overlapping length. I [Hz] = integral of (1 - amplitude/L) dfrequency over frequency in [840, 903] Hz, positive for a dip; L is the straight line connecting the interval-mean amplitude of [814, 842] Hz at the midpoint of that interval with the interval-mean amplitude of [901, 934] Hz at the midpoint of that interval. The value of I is 3.21 Hz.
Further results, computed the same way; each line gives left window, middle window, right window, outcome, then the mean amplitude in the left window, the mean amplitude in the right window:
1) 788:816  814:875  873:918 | 7.2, 53.5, 51.4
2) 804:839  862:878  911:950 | -0.4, 51.2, 49.4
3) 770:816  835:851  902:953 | 5.3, 55.3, 49.8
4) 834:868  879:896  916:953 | -2.3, 41.8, 49.1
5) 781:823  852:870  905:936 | 1.2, 53.4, 50.2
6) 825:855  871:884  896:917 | -1.3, 41.1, 51.5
